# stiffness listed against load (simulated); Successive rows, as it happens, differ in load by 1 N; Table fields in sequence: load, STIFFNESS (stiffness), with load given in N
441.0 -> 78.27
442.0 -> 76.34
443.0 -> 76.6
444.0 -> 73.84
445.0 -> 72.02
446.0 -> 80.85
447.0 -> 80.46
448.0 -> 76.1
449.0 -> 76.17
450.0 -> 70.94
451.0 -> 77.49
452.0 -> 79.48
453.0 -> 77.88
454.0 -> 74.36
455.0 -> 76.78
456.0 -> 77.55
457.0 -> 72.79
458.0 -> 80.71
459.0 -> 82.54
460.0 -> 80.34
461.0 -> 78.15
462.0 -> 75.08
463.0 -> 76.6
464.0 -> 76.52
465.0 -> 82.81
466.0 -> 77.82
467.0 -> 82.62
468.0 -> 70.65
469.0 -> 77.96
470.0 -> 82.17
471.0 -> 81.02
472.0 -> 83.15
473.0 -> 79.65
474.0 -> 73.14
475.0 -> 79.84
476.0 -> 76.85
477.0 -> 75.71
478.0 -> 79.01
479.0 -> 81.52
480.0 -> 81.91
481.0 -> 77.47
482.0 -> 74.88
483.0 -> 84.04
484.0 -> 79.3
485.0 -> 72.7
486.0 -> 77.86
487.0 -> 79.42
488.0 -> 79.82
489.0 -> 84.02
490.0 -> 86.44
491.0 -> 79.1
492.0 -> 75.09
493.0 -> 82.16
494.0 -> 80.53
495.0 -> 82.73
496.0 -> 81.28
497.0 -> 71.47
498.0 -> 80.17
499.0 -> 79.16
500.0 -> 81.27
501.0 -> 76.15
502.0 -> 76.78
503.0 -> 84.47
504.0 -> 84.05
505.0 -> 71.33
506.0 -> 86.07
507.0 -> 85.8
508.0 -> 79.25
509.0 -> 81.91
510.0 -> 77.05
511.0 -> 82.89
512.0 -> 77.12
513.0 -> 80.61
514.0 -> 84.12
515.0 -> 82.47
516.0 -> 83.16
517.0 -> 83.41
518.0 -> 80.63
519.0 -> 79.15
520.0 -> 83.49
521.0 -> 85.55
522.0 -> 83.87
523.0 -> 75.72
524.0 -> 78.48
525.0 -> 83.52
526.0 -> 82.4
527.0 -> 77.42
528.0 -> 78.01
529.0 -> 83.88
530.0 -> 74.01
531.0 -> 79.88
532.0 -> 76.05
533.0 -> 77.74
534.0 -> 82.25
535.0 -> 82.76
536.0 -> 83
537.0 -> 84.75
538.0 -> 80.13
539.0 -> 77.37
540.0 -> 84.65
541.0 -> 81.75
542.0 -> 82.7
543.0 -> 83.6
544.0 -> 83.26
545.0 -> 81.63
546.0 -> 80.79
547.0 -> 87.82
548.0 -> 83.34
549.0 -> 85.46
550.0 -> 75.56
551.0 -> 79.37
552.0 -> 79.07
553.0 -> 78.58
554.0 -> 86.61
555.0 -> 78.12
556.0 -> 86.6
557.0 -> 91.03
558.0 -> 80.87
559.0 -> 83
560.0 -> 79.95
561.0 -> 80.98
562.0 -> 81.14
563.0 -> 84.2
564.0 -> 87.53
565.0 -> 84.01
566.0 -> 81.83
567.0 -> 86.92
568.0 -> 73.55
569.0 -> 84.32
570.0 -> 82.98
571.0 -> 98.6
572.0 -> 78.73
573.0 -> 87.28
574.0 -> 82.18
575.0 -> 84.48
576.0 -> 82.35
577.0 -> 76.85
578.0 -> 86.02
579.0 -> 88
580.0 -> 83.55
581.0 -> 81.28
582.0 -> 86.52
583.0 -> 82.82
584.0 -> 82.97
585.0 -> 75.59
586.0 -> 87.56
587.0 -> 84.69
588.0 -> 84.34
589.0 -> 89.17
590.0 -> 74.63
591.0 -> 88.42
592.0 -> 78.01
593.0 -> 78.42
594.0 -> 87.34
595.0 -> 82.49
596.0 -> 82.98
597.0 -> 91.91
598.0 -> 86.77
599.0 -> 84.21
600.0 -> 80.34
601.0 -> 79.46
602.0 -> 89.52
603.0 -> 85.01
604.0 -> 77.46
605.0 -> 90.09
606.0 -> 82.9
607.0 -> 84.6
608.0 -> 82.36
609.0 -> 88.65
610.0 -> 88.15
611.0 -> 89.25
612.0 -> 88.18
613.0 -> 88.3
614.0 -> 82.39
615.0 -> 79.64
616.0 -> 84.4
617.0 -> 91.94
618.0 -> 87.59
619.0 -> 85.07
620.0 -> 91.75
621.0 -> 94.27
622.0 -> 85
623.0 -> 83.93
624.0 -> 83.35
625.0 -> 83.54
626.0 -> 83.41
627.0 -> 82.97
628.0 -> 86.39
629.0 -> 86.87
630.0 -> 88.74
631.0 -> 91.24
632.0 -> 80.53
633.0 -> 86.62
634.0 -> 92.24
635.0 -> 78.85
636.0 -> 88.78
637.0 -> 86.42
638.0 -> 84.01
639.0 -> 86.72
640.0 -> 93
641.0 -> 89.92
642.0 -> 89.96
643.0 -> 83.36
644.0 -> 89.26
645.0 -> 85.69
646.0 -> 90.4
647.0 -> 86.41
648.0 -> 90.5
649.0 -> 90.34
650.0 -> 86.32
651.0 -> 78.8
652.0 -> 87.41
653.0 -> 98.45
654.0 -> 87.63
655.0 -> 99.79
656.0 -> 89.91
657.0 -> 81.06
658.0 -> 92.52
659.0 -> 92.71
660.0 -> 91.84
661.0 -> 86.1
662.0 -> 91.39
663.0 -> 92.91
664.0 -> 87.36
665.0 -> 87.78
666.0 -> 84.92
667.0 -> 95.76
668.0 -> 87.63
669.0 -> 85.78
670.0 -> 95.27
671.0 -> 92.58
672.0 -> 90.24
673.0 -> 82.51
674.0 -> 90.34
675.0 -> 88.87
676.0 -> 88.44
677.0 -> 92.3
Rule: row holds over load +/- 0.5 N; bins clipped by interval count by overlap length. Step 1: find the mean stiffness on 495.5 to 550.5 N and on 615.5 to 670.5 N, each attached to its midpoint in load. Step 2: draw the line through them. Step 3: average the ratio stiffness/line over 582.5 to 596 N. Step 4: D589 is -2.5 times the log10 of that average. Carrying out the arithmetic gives 0.03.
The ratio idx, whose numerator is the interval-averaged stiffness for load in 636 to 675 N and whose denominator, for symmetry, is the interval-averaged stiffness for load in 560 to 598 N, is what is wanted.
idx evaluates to 1.06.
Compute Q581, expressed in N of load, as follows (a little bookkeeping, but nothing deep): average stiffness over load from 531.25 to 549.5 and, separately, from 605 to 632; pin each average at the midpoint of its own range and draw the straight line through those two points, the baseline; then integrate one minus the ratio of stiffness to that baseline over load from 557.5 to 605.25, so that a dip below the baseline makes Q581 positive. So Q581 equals 0.4 N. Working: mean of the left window 82.1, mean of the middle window 83.5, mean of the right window 86.3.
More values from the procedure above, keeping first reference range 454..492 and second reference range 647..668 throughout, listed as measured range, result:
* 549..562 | 0.3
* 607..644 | 0.4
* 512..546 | 0.3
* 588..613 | 0.5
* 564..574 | 0.0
